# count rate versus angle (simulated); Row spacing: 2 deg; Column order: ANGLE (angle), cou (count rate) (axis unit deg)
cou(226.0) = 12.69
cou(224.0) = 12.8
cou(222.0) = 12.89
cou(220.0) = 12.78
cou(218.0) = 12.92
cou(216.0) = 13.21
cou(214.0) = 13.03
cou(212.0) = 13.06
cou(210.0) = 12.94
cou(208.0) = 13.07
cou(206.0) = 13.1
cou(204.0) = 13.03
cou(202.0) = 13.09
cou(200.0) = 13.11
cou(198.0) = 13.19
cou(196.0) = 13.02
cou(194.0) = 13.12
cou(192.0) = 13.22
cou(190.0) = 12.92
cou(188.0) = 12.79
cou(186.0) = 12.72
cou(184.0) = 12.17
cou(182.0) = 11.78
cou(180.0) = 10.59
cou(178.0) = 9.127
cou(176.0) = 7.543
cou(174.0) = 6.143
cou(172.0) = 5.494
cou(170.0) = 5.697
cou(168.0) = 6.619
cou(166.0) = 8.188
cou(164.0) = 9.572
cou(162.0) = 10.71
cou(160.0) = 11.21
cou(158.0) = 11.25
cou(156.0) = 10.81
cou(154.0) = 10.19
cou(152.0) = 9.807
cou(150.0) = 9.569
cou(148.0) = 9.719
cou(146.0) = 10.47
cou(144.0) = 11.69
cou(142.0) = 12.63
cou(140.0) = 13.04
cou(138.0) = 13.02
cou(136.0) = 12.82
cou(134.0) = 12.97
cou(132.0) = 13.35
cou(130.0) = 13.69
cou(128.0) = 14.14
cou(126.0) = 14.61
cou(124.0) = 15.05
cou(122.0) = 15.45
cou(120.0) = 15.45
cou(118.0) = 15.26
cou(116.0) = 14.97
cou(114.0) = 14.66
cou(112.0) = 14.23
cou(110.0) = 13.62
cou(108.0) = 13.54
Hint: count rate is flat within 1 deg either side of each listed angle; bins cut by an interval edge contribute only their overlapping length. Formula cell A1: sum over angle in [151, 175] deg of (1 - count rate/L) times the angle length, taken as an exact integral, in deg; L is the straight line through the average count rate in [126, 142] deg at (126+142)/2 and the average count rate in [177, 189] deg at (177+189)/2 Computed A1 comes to 6.8 deg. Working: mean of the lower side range 13.3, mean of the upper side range 11.5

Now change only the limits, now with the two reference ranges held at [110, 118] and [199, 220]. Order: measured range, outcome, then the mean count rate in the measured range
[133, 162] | 5.6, 11.3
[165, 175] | 5.3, 6.43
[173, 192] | 3.8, 10.8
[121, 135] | 0.2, 14.2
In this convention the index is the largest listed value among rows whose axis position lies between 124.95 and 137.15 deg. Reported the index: 14.61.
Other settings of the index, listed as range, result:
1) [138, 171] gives 13.04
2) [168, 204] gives 13.22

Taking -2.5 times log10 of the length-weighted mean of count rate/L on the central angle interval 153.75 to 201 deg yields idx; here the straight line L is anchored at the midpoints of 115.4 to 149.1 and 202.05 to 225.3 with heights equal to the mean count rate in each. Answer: 0.25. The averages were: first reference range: 13.4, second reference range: 13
